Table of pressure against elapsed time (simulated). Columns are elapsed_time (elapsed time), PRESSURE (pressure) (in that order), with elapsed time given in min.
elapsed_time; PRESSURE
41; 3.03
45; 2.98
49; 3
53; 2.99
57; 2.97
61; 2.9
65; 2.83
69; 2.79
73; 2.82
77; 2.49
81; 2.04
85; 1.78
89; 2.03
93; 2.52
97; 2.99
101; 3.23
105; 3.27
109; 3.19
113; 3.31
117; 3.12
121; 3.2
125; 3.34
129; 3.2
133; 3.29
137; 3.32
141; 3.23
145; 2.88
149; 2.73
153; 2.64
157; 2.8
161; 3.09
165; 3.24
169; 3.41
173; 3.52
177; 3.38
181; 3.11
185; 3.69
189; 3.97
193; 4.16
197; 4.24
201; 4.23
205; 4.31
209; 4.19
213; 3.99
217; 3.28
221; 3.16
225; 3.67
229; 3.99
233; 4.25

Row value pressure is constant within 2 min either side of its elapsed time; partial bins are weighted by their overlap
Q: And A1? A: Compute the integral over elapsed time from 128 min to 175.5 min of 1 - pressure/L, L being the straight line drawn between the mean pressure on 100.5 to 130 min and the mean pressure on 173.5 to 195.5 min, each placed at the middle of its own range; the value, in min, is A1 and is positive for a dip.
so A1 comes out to 4.76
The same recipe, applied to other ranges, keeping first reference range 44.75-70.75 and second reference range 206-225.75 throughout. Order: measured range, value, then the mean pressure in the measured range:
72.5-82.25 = 1.9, 2.42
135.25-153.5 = 2.0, 2.98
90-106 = 1.0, 2.93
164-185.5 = 0.7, 3.38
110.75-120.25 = 0.0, 3.21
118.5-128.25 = 0.0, 3.25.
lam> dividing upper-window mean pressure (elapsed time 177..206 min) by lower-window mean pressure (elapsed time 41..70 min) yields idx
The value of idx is 1.33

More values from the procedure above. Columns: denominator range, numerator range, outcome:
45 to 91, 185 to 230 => 1.49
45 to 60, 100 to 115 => 1.09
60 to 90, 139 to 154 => 1.17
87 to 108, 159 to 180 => 1.17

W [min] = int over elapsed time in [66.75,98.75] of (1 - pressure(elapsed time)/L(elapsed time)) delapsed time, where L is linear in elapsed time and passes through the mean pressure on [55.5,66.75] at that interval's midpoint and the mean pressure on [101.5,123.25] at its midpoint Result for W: 6.3 min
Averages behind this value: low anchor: 2.9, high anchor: 3.22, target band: 2.43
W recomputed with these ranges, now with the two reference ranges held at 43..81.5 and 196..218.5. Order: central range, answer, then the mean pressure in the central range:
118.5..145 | 1.3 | 3.23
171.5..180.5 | 0.9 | 3.39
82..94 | 3.8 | 2.07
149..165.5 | 3.3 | 2.89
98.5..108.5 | -0.2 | 3.23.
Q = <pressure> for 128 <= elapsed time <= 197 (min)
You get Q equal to 3.3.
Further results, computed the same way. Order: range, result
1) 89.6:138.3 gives 3.13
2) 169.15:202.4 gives 3.76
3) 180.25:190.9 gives 3.64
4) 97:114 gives 3.22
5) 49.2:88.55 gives 2.62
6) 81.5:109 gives 2.64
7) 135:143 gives 3.27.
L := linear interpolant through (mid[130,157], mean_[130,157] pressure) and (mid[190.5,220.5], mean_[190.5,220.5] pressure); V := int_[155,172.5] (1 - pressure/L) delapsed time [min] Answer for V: 0.9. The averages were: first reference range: 3.01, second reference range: 4.01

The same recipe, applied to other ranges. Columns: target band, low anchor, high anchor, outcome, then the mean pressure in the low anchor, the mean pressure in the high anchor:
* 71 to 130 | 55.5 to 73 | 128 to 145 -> 4.3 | 2.86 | 3.22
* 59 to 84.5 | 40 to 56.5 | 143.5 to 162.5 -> 3.1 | 3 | 2.82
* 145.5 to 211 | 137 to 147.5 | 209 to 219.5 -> -2.1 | 3.09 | 3.72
